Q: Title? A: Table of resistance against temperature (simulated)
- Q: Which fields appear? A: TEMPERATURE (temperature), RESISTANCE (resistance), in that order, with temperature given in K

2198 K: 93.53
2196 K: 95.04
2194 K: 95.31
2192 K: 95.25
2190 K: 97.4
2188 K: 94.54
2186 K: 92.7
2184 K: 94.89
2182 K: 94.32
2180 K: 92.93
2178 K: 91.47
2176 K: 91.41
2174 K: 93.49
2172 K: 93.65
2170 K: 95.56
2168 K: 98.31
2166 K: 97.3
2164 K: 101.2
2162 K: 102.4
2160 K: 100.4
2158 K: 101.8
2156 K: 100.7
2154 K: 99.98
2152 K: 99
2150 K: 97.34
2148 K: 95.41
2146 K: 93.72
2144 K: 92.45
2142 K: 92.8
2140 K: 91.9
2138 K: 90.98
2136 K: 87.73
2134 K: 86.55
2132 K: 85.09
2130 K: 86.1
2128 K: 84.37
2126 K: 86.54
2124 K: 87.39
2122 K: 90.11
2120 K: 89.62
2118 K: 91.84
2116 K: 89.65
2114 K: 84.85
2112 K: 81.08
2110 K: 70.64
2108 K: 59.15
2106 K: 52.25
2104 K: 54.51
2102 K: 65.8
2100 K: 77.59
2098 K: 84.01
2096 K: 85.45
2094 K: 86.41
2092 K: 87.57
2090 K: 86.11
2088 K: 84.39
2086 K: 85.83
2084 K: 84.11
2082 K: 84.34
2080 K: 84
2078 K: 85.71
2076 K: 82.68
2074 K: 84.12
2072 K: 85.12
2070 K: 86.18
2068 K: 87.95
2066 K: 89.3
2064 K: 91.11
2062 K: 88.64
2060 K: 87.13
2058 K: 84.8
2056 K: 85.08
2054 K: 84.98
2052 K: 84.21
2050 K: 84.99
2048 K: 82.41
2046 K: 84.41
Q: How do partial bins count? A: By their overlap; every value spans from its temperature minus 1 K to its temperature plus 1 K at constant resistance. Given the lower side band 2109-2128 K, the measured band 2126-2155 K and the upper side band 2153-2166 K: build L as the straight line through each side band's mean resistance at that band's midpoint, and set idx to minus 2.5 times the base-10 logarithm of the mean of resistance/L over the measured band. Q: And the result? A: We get 0.03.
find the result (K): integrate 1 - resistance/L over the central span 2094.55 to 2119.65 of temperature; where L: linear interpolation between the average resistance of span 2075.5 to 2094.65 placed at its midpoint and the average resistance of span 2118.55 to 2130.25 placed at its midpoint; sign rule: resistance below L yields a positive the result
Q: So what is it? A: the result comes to 3.25 K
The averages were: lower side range 85.2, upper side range 87.6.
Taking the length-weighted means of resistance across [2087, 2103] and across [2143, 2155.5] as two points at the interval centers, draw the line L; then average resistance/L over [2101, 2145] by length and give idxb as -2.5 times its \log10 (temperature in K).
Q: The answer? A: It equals 0.10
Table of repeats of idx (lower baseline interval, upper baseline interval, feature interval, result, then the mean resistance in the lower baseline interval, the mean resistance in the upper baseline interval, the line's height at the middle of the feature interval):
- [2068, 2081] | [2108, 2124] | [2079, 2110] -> 0.10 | 84.9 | 83.9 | 84.4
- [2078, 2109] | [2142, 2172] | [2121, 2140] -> 0.02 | 77.7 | 97.9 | 89.5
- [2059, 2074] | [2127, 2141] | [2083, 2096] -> 0.02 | 87.7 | 87.5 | 87.6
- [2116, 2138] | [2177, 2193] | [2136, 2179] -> -0.06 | 87.8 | 94.2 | 91.2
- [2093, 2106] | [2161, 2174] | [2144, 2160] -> -0.07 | 73.8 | 97.7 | 92.3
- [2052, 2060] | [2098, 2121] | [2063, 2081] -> -0.05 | 85.1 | 74.7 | 82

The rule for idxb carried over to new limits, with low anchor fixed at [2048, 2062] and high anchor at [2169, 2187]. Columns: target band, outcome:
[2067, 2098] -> 0.02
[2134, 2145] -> 0.00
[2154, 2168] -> -0.09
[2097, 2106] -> 0.28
